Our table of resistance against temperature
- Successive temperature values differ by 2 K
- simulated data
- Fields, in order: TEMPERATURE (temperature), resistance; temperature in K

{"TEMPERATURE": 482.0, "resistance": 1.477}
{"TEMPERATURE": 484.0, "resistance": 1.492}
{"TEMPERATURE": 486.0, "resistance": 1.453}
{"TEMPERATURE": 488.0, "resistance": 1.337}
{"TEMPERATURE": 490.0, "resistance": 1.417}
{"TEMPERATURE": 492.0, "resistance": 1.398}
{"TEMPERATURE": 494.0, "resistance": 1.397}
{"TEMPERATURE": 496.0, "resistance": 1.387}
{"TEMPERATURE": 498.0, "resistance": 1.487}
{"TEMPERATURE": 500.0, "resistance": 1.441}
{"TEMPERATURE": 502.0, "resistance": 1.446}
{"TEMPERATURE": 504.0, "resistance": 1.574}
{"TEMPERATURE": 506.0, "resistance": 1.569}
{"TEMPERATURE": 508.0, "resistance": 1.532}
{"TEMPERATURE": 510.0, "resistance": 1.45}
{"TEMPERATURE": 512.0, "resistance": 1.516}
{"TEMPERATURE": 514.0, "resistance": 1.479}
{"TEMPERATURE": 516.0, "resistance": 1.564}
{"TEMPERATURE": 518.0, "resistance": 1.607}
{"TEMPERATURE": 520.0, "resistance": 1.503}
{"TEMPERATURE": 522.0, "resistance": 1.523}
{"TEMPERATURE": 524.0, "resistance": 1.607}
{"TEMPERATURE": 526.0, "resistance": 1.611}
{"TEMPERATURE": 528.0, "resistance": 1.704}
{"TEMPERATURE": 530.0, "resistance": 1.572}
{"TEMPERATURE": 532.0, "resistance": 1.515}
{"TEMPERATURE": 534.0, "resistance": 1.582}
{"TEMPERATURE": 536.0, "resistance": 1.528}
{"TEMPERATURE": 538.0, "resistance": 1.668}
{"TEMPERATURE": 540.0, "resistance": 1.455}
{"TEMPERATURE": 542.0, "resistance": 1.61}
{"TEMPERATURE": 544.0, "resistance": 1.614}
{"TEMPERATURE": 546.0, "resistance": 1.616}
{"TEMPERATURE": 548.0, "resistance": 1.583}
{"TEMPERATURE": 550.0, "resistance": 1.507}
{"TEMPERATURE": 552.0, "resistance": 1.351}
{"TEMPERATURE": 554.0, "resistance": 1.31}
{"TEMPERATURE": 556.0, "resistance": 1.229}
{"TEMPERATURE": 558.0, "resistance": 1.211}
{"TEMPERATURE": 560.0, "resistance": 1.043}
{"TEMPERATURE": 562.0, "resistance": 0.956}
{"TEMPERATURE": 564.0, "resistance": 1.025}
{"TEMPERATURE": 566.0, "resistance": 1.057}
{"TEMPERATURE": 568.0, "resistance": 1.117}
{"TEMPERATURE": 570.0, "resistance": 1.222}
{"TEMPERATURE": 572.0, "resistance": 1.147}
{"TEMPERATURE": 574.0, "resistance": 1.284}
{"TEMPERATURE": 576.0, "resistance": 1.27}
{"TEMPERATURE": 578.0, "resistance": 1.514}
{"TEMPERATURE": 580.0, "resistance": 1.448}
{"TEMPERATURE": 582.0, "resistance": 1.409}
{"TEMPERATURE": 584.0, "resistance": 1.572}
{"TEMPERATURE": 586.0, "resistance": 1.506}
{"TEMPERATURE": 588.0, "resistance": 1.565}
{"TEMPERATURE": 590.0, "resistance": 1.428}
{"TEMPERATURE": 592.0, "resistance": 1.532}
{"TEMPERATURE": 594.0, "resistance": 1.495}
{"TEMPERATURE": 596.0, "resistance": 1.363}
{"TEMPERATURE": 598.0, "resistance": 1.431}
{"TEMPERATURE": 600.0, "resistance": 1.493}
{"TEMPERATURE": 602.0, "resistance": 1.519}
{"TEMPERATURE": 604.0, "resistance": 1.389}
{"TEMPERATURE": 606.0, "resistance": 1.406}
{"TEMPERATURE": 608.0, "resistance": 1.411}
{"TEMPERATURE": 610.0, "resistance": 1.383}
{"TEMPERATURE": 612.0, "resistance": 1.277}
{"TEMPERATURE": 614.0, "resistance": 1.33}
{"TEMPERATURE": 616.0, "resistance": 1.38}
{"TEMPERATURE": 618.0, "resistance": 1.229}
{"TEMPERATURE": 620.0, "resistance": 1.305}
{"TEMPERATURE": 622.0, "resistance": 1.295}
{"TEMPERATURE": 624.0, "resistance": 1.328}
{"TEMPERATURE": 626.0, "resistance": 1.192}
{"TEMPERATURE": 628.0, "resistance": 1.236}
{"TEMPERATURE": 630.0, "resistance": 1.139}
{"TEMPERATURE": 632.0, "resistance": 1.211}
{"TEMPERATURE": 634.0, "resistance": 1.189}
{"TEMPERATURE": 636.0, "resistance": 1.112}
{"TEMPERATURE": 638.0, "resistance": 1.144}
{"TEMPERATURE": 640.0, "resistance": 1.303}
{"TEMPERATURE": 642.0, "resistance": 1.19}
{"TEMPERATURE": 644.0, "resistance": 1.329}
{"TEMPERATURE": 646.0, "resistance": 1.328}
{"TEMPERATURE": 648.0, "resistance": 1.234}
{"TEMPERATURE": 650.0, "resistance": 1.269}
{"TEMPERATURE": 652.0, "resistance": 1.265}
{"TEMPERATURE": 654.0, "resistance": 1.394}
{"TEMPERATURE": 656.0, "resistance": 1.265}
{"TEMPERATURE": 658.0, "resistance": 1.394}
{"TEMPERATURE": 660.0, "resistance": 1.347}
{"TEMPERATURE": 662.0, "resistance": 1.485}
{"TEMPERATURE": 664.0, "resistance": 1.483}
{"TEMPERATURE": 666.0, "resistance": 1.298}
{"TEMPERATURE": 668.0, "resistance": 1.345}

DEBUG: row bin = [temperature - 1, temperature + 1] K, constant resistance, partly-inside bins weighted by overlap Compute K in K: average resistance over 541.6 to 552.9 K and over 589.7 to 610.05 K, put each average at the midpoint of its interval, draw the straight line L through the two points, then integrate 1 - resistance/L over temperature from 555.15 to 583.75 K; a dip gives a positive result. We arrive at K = 5.4 K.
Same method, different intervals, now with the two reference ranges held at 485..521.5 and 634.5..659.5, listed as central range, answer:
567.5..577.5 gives 1.1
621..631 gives 0.5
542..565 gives 1.3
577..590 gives -1.3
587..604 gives -1.6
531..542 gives -1.0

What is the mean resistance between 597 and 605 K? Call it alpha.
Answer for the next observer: 1.46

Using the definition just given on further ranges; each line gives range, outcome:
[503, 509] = 1.56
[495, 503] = 1.44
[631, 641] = 1.19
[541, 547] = 1.61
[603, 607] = 1.4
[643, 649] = 1.3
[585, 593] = 1.51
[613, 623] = 1.31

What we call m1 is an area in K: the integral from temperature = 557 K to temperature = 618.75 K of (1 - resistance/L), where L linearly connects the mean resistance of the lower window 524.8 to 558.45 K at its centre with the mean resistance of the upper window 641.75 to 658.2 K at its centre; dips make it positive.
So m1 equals 3.6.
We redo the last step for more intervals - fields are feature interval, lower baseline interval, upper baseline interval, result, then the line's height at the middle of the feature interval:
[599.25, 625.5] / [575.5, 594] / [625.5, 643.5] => -0.8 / 1.32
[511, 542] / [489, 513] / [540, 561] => -2.7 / 1.44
